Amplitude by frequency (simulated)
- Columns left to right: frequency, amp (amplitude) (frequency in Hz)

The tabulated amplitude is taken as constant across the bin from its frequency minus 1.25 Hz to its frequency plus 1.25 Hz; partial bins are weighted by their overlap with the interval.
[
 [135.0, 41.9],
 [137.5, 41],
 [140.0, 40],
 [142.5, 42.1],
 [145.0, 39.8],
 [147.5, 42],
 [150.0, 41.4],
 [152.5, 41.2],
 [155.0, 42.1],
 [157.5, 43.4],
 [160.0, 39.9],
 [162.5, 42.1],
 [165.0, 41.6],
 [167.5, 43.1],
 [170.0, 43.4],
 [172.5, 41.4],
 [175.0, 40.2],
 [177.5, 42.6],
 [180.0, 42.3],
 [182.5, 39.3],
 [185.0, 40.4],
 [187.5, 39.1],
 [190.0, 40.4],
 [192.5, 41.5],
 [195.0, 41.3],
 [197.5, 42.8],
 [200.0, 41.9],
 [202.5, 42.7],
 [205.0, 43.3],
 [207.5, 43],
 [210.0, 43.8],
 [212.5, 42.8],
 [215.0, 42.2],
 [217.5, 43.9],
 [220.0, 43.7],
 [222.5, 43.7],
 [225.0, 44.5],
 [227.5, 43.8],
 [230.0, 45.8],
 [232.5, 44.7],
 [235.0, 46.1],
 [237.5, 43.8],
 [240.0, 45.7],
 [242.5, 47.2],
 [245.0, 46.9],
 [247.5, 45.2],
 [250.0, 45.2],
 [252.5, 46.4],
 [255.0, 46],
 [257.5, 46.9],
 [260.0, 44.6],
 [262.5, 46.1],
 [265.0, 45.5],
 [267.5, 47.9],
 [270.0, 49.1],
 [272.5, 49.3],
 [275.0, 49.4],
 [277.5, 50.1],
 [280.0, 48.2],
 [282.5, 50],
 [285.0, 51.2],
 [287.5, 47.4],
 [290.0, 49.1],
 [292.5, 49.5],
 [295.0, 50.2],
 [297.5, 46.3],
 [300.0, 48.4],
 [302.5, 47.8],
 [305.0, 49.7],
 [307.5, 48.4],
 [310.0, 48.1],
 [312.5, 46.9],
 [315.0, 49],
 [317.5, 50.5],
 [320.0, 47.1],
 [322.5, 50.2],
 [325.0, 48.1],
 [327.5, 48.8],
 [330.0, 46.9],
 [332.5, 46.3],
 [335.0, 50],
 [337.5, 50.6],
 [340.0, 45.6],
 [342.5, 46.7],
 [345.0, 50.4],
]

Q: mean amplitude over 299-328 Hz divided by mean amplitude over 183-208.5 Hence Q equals 1.17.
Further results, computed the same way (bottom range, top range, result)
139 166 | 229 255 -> 1.10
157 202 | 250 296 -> 1.16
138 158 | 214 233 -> 1.06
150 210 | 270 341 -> 1.17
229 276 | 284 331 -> 1.05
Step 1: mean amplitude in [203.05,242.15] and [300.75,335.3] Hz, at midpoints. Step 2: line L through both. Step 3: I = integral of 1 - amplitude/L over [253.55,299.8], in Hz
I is -1.6 Hz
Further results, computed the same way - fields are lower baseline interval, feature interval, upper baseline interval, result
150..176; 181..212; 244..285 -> 1.4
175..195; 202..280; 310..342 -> -3.1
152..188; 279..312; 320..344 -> -1.5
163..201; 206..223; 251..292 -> 0.2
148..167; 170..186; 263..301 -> 0.6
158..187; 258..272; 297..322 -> -0.2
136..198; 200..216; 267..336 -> 0.3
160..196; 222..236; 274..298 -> 0.1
